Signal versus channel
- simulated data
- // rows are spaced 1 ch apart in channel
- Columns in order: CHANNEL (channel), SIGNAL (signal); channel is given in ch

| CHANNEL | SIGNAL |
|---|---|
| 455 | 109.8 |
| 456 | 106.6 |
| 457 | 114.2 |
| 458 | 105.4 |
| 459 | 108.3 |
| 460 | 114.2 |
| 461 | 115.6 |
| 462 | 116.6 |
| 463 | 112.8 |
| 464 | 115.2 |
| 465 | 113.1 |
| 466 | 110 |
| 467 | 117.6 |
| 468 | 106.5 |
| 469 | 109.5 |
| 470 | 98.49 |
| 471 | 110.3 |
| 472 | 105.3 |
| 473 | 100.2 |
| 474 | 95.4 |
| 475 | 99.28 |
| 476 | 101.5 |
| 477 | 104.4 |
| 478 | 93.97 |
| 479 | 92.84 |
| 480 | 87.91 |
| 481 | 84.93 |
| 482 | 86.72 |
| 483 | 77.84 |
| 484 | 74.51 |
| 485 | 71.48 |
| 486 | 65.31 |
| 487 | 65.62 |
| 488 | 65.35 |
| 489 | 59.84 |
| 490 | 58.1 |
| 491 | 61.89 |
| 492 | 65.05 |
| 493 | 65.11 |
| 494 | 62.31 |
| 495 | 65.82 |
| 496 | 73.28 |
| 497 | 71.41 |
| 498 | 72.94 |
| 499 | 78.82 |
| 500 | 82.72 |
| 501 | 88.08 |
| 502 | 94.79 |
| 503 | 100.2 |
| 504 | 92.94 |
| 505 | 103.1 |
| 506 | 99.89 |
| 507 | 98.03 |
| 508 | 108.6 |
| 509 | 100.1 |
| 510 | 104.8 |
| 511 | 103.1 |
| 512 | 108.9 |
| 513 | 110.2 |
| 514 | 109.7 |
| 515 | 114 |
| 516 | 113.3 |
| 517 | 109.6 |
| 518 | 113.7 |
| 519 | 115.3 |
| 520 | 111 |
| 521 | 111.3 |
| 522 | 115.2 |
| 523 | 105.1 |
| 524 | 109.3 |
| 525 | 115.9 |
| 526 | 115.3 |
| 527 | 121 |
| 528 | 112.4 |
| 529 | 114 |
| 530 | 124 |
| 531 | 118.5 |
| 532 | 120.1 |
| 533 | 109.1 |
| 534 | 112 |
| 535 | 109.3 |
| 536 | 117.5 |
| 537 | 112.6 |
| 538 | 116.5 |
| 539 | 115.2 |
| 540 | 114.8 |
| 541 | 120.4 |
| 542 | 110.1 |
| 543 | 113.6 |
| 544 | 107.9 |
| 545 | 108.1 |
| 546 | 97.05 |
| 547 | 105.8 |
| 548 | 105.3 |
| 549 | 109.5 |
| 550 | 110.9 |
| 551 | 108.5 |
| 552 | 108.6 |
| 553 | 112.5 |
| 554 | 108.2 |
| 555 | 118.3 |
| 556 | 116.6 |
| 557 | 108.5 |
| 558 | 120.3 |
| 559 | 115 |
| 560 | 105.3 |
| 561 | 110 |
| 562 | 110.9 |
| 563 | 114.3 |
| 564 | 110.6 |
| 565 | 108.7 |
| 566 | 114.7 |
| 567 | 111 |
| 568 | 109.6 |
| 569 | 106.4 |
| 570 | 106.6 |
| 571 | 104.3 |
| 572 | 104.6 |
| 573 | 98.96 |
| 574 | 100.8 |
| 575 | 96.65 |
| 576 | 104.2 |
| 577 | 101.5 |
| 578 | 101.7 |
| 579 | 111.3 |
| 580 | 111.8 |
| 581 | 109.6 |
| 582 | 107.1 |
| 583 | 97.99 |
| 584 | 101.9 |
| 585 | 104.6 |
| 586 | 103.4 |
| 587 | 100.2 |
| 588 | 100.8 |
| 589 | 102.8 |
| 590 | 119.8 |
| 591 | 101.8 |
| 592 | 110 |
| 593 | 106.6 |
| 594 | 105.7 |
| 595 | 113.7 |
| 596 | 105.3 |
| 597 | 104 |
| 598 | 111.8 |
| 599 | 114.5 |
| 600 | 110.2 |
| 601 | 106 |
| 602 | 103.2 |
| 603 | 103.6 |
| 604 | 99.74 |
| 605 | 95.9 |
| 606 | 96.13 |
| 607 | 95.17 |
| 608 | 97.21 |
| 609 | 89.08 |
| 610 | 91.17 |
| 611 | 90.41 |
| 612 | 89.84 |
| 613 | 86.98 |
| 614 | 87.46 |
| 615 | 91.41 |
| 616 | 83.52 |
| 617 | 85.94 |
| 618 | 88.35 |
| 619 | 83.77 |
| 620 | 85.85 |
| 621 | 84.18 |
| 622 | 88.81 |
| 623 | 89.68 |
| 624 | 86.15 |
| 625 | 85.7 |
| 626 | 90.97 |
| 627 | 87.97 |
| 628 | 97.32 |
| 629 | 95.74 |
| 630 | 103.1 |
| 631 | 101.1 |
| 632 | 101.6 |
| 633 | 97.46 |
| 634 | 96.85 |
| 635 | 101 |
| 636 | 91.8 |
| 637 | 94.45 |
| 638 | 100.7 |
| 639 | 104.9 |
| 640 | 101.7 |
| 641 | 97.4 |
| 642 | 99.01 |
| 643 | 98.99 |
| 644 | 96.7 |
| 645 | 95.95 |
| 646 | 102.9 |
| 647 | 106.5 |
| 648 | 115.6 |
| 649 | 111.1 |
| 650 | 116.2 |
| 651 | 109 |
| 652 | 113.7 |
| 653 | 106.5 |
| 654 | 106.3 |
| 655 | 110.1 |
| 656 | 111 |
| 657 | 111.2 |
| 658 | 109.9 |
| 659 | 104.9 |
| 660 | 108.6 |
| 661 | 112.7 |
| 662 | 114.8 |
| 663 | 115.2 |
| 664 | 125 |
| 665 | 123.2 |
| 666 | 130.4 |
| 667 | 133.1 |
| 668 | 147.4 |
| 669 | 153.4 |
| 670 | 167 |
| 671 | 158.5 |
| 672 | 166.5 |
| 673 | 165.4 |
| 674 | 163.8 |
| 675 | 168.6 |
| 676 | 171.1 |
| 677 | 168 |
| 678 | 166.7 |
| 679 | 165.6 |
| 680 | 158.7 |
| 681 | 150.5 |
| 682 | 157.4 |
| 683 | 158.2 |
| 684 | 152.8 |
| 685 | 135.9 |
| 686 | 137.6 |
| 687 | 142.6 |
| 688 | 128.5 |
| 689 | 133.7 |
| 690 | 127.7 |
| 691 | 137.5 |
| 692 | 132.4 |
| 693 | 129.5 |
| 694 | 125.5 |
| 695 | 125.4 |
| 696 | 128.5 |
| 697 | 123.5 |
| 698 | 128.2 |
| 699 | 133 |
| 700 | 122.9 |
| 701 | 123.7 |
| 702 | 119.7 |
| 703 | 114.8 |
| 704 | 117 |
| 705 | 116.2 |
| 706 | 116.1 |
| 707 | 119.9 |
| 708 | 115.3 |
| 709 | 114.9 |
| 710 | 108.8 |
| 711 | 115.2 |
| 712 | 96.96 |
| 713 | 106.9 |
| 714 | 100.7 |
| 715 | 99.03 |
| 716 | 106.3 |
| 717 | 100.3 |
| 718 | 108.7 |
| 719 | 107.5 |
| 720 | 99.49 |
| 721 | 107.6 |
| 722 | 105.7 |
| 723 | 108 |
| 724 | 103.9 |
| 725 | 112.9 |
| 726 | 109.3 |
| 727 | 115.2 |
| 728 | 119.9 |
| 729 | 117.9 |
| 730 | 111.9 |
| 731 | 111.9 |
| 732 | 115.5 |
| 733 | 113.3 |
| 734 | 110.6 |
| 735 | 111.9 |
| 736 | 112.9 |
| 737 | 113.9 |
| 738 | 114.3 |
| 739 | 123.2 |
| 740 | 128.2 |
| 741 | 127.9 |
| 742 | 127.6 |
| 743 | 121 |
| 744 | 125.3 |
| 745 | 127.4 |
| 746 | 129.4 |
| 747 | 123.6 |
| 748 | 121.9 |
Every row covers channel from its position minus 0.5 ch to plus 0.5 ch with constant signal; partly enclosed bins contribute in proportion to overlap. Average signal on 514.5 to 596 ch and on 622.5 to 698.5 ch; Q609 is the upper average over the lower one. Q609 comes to 1.1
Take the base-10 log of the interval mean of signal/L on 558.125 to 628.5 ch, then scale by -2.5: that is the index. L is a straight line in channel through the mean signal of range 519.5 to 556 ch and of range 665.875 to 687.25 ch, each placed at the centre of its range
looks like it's 0.27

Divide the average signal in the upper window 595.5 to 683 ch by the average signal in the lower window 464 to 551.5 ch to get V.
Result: 1.1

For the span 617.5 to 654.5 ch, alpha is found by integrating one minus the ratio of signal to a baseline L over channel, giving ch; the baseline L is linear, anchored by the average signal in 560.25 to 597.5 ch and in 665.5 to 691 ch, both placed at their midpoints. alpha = 9.6 ch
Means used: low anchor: 106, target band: 98.2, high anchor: 152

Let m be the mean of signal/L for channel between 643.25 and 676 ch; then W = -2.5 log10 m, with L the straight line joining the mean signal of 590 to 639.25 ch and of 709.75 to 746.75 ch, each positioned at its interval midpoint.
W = -0.21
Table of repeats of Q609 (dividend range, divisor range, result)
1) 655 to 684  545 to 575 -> 1.31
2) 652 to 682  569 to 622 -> 1.37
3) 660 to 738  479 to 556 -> 1.28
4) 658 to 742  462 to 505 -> 1.44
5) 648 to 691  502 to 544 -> 1.23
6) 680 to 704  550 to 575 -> 1.22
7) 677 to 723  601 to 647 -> 1.33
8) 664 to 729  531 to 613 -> 1.21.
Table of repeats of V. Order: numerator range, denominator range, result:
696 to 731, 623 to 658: 1.11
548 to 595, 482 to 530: 1.16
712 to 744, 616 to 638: 1.21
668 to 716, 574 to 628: 1.37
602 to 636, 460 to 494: 1.02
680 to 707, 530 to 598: 1.21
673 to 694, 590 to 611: 1.45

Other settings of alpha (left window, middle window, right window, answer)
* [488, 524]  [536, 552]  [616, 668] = -2.5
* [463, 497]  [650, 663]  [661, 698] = 2.5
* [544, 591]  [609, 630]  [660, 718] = 5.2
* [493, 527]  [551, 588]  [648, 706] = 1.2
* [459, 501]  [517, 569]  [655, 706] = -4.4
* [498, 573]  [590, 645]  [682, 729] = 8.2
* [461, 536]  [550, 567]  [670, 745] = -0.9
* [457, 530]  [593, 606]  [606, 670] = -0.6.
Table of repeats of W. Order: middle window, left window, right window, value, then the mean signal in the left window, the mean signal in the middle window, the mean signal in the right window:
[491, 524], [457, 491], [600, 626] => -0.02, 95.1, 95.6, 91.8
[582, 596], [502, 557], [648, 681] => 0.15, 110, 105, 134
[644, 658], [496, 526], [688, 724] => 0.04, 102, 109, 116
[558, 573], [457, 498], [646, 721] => -0.03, 90.3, 109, 127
